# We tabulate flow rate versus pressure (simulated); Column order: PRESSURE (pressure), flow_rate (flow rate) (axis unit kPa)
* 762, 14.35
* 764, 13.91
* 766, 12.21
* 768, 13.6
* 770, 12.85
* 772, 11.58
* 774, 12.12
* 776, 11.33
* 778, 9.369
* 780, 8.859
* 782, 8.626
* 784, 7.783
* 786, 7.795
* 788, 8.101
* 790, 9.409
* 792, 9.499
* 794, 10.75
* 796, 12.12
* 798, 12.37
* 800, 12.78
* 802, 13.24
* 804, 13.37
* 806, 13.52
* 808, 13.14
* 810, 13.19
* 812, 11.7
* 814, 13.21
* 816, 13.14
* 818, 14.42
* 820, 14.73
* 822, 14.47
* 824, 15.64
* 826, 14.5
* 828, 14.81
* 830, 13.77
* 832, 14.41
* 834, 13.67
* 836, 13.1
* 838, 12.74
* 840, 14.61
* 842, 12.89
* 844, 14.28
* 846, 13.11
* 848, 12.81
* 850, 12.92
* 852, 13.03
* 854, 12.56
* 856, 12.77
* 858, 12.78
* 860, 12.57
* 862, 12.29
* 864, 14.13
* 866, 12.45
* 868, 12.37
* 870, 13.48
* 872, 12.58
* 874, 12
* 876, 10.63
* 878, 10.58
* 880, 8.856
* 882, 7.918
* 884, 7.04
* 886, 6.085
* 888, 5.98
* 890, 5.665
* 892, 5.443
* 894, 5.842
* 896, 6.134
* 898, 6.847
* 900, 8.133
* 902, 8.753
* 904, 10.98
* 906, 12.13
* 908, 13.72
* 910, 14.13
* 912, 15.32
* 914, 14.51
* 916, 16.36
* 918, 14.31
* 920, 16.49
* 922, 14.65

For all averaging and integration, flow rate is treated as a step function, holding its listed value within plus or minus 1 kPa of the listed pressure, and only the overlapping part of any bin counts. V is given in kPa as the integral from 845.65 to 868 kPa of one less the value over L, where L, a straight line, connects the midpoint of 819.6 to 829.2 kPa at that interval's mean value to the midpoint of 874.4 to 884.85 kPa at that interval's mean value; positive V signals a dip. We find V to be -2.6 kPa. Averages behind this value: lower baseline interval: 14.8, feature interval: 12.8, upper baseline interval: 9.2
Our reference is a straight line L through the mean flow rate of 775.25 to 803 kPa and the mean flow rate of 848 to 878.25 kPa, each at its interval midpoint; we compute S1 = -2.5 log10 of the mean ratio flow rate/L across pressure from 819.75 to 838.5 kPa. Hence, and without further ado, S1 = -0.24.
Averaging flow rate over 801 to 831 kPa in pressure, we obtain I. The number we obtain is 13.8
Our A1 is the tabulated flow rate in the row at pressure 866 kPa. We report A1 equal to 12.45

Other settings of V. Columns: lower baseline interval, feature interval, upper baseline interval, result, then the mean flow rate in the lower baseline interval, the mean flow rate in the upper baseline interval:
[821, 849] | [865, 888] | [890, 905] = -1.2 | 13.9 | 7.33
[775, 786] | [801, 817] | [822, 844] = -1.8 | 9.07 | 14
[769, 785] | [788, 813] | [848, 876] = -2.1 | 10.3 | 12.7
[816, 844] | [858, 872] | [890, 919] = -0.4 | 14.1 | 10.7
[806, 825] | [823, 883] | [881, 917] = -4.8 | 13.7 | 9.5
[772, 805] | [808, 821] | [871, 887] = -4.0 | 10.5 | 9.46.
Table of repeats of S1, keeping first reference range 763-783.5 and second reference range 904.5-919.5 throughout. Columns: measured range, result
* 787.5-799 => 0.13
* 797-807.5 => -0.09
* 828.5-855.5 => -0.05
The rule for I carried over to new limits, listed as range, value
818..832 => 14.6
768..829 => 12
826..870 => 13.3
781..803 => 10.2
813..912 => 11.7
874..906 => 7.93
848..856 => 12.8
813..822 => 13.9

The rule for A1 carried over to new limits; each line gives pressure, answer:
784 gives 7.783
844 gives 14.28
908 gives 13.72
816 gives 13.14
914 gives 14.51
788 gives 8.101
